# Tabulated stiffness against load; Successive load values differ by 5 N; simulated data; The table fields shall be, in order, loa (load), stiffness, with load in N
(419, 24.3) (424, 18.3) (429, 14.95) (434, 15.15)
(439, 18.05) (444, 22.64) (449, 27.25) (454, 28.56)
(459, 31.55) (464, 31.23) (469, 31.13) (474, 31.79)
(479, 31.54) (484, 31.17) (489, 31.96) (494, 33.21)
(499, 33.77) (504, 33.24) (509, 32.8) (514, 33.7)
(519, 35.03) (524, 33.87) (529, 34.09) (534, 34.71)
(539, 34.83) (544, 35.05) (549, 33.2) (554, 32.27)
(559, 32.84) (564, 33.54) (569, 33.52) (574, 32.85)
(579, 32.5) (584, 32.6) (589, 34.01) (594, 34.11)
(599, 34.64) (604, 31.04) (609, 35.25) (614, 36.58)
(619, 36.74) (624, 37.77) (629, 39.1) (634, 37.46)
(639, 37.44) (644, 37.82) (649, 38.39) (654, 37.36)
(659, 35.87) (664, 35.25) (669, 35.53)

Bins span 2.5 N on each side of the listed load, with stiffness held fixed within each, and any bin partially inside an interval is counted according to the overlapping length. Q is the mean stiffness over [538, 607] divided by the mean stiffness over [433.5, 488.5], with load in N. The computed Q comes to 1.20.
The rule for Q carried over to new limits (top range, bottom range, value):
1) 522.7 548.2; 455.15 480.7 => 1.10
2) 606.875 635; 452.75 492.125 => 1.19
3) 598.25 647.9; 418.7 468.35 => 1.56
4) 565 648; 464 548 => 1.06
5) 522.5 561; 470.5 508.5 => 1.05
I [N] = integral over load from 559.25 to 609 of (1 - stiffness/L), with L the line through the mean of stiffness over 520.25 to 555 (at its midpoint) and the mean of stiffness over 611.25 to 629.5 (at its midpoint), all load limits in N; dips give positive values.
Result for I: 3.7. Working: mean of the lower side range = 34.1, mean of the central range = 33.3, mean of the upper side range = 37.3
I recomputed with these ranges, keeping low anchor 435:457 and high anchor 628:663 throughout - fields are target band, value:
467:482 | -3.41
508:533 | -4.50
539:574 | -2.43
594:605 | 0.29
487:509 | -4.65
